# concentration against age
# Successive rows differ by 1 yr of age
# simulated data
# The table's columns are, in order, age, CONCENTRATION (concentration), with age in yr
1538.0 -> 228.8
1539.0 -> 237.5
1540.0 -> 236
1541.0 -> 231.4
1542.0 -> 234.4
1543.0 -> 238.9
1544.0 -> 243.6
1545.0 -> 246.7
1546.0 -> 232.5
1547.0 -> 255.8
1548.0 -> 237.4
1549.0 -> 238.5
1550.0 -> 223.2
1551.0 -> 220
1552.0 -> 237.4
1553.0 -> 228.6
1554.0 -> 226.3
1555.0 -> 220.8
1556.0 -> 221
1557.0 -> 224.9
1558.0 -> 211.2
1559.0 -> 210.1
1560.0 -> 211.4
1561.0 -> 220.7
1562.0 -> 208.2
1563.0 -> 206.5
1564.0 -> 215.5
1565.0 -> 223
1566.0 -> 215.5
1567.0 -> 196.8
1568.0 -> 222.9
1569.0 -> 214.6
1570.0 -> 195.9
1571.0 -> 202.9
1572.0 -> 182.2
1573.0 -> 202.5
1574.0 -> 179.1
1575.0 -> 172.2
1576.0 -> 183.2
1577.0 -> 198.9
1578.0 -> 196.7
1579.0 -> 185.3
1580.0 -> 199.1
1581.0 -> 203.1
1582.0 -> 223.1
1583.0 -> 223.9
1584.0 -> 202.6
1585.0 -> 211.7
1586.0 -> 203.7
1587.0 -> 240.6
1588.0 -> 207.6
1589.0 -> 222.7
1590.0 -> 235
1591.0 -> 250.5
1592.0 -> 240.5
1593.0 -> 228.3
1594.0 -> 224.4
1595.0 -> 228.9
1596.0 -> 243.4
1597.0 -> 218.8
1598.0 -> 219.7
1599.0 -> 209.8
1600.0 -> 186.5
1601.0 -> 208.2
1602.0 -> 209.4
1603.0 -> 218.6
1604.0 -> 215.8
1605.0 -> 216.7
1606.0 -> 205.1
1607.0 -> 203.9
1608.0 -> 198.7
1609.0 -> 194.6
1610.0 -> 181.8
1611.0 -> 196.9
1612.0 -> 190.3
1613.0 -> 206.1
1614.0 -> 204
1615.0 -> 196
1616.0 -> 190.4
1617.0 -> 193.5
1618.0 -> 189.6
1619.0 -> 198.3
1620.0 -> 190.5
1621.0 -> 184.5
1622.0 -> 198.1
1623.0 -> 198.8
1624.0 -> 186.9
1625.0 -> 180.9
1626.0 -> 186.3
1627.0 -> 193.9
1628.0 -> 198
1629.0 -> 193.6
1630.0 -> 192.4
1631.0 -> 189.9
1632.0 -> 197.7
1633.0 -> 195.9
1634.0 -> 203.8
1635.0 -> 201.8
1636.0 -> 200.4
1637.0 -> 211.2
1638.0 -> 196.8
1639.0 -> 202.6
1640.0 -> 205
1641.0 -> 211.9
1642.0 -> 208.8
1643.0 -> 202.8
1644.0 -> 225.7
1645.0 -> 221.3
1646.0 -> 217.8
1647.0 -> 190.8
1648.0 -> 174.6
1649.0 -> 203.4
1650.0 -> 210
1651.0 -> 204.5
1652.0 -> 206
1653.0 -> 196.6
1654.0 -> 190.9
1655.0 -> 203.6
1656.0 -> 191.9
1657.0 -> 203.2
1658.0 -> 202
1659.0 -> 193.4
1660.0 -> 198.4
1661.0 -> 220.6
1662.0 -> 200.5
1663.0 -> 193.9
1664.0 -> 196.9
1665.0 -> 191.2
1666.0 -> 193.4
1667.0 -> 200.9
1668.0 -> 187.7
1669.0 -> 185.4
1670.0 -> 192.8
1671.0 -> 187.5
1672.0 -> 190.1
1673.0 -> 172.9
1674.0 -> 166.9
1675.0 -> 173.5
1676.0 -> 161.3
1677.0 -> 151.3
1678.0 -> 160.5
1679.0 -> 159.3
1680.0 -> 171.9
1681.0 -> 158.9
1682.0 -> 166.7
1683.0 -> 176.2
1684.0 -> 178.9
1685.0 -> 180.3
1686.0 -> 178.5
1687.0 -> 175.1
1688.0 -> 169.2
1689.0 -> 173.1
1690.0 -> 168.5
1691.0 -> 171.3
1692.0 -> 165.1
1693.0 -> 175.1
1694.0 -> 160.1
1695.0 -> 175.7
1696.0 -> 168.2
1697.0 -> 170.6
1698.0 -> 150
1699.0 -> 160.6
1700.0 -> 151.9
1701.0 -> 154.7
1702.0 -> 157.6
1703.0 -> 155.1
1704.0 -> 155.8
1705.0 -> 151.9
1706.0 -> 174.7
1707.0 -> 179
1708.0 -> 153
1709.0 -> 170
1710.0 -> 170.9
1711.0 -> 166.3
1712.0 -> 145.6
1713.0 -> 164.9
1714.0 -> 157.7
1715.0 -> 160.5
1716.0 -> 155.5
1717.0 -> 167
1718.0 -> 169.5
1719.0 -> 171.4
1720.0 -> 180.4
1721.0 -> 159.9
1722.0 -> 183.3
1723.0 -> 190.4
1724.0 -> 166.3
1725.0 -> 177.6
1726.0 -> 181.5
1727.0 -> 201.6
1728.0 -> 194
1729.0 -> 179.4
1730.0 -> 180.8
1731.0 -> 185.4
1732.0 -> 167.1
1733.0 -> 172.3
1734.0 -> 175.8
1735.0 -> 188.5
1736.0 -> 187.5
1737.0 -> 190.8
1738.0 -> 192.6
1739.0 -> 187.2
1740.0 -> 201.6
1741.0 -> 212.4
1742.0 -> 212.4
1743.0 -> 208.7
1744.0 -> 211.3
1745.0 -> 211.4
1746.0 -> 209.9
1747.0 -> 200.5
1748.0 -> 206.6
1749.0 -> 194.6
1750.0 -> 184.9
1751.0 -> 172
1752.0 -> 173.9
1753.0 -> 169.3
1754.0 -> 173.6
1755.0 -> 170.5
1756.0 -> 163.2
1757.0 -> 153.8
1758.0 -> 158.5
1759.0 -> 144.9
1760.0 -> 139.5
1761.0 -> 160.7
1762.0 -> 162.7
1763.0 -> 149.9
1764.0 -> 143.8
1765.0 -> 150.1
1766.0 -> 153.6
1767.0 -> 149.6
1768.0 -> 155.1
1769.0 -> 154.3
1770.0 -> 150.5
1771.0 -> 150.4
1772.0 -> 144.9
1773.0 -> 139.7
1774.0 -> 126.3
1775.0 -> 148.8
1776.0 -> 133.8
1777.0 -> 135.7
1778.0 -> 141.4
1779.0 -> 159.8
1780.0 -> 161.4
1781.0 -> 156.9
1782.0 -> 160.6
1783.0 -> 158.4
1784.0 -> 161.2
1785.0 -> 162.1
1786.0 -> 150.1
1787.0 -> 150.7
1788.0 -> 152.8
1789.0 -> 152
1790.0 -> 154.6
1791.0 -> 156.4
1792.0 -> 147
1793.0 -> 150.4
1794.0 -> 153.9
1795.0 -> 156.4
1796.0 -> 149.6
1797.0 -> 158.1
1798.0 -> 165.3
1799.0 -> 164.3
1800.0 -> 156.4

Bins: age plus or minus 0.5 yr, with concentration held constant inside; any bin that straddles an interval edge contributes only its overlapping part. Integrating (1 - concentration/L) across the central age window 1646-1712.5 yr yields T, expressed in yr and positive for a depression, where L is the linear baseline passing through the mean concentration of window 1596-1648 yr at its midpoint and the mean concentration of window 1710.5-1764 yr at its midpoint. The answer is 4.1 yr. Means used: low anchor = 201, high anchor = 178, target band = 178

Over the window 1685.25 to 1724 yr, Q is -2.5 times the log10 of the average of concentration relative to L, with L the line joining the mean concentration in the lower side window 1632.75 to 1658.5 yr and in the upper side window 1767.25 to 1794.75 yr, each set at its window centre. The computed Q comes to 0.09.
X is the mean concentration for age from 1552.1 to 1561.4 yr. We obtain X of 220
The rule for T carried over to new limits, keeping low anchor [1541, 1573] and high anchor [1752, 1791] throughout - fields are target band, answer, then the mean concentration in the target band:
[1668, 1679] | 0.6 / 174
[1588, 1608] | -1.1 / 219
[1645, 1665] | -1.1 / 200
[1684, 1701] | 1.0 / 168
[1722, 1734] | -1.0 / 181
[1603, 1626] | 0.7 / 197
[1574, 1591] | 0.5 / 207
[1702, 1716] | 0.9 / 162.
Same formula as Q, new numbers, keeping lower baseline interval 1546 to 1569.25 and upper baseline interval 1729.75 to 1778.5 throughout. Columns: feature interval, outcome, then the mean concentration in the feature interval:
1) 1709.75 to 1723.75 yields 0.08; 167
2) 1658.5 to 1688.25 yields 0.06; 181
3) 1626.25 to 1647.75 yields -0.01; 202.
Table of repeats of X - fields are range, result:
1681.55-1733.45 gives 170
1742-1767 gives 174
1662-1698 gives 176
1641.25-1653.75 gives 205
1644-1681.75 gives 190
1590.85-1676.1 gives 201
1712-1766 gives 177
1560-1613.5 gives 209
